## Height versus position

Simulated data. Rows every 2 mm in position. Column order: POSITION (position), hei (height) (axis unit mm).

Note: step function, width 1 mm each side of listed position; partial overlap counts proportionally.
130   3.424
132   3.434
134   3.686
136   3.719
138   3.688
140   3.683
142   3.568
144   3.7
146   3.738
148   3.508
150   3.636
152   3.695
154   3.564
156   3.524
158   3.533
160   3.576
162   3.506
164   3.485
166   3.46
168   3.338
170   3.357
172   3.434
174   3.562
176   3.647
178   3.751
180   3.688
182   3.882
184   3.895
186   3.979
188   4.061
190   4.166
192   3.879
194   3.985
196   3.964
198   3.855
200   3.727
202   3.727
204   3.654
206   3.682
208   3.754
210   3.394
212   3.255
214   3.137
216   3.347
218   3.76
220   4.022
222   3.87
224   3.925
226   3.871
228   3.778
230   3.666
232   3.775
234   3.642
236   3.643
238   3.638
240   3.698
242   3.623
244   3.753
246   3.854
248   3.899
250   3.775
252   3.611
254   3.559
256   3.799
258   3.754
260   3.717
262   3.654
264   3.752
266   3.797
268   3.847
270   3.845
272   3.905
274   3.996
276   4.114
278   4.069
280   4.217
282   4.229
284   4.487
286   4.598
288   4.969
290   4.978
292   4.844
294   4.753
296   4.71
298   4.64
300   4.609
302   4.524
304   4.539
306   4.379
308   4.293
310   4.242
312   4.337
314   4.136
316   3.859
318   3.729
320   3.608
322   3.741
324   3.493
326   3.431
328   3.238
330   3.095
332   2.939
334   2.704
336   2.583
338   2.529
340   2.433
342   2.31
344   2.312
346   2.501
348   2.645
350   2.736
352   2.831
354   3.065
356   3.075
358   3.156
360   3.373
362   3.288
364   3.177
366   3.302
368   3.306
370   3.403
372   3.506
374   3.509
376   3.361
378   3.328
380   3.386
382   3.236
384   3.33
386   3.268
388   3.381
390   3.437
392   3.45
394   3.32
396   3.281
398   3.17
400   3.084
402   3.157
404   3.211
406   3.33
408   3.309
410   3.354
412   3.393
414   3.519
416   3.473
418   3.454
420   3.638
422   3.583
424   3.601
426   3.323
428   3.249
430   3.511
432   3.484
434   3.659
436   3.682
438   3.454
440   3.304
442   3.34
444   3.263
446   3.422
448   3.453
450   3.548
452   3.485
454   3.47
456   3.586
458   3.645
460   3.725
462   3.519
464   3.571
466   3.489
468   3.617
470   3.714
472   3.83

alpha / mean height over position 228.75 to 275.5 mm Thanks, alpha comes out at 3.75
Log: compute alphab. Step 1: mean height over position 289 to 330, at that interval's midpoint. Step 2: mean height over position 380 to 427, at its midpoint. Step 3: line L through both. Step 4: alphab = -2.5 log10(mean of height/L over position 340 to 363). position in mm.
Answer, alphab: 0.32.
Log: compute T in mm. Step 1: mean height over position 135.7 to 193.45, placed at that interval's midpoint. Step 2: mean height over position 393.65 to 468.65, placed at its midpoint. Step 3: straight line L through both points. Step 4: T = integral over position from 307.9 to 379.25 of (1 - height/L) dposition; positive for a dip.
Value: 5.86 mm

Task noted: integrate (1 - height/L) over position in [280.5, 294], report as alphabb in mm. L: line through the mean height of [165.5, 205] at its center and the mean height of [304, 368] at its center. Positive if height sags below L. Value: -4.9 mm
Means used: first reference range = 3.75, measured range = 4.67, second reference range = 3.26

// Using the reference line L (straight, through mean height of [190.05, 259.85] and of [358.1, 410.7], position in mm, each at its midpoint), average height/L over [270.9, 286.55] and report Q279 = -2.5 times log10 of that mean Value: -0.17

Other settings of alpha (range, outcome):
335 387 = 3.04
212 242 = 3.68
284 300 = 4.76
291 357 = 3.54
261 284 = 3.97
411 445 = 3.47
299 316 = 4.35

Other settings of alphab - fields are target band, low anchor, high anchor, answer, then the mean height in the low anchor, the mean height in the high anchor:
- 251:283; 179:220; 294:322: 0.06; 3.75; 4.28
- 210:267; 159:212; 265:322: 0.08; 3.7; 4.29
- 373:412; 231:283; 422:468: 0.09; 3.81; 3.49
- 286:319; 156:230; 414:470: -0.23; 3.69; 3.51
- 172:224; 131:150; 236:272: -0.02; 3.64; 3.74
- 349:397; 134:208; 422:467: 0.09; 3.69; 3.49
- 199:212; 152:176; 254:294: 0.03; 3.5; 4.14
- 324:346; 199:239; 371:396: 0.24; 3.66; 3.37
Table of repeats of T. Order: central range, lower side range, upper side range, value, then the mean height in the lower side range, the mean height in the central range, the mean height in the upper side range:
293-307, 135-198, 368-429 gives -4.4 mm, 3.69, 4.59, 3.37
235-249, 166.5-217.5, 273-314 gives 1.2 mm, 3.68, 3.73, 4.47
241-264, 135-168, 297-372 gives -1.6 mm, 3.59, 3.73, 3.4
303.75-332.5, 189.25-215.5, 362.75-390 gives -2.8 mm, 3.69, 3.8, 3.35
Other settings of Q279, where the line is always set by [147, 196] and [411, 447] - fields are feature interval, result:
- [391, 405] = 0.08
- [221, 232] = -0.05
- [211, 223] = 0.02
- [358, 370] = 0.07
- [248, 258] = -0.03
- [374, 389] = 0.05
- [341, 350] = 0.39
